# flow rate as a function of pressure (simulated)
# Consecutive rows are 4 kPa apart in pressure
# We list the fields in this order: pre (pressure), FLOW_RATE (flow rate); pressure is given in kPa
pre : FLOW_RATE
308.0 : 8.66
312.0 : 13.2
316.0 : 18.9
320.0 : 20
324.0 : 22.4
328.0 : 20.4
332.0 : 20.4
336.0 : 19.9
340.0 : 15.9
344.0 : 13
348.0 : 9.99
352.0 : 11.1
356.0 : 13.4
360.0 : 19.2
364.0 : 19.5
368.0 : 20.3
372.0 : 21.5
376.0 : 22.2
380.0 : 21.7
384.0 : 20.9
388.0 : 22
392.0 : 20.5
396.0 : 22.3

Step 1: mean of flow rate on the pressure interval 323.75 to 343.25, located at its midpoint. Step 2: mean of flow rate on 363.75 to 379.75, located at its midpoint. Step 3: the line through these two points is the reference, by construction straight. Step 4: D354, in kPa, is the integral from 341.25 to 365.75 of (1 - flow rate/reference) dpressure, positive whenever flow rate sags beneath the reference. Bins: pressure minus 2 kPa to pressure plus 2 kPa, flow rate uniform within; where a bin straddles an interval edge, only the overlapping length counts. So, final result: 7.1 kPa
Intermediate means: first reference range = 19.1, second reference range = 21.1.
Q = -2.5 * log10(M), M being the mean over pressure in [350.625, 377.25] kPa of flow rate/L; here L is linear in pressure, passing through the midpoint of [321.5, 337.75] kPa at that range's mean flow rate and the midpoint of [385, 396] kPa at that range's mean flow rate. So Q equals 0.161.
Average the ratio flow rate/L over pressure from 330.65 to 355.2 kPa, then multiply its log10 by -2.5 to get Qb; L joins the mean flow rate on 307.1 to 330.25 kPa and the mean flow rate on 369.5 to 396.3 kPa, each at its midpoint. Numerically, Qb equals 0.27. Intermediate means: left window 17.7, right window 21.5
